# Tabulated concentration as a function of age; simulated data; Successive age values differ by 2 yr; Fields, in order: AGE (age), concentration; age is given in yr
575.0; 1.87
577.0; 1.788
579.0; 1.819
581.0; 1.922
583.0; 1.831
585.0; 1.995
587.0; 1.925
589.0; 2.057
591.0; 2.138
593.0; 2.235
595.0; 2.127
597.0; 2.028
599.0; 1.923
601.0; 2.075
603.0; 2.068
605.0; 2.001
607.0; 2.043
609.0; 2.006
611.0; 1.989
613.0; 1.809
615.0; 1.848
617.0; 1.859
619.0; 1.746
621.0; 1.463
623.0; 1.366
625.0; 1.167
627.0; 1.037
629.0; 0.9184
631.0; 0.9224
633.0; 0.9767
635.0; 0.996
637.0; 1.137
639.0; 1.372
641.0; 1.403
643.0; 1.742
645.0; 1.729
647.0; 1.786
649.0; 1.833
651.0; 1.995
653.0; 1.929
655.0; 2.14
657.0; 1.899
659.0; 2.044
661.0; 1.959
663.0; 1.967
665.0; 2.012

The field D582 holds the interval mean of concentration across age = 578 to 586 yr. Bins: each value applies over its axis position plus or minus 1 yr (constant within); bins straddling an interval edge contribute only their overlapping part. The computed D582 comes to 1.89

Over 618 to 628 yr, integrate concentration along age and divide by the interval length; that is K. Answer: 1.36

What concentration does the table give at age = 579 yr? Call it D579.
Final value 1.819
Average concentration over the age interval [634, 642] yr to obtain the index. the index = 1.23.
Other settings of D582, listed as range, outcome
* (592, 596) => 2.18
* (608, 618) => 1.9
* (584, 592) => 2.03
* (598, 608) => 2.02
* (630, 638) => 1.01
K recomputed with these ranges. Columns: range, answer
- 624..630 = 1.04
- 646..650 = 1.81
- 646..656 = 1.94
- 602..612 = 2.02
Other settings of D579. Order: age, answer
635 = 0.996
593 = 2.235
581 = 1.922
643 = 1.742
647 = 1.786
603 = 2.068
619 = 1.746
